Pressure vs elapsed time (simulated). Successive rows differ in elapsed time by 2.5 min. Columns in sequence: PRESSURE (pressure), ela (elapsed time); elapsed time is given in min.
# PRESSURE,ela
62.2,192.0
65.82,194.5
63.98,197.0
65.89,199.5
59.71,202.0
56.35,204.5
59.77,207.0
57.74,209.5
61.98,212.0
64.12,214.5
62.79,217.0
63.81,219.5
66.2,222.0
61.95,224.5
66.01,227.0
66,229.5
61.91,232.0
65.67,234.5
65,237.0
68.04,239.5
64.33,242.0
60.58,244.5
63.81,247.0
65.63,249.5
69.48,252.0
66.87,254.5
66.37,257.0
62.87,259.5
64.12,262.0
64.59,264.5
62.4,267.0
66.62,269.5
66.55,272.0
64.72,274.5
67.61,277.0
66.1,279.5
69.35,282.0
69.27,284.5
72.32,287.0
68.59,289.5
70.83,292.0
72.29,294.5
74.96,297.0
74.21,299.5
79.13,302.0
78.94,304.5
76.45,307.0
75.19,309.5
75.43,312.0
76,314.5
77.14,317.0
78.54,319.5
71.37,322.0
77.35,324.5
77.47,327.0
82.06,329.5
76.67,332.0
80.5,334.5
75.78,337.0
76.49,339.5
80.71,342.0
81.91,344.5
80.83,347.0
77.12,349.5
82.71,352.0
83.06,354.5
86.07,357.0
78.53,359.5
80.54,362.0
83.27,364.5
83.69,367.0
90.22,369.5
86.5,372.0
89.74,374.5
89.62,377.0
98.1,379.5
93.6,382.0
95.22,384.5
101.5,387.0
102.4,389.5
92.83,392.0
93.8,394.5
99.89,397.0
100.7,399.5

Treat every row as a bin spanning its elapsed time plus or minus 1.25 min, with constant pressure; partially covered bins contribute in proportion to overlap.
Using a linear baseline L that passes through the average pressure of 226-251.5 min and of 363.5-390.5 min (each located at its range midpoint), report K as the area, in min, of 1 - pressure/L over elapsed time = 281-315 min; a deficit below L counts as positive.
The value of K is 1.2 min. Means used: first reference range 64.8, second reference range 92.2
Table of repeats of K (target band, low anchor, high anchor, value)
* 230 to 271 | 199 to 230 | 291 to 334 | 1.5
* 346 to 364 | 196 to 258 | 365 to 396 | 1.4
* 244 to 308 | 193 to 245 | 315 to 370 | 2.1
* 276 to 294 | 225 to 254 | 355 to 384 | 0.9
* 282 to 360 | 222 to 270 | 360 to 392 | 2.9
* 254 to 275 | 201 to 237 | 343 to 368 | 1.2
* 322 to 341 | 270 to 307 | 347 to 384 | 0.4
